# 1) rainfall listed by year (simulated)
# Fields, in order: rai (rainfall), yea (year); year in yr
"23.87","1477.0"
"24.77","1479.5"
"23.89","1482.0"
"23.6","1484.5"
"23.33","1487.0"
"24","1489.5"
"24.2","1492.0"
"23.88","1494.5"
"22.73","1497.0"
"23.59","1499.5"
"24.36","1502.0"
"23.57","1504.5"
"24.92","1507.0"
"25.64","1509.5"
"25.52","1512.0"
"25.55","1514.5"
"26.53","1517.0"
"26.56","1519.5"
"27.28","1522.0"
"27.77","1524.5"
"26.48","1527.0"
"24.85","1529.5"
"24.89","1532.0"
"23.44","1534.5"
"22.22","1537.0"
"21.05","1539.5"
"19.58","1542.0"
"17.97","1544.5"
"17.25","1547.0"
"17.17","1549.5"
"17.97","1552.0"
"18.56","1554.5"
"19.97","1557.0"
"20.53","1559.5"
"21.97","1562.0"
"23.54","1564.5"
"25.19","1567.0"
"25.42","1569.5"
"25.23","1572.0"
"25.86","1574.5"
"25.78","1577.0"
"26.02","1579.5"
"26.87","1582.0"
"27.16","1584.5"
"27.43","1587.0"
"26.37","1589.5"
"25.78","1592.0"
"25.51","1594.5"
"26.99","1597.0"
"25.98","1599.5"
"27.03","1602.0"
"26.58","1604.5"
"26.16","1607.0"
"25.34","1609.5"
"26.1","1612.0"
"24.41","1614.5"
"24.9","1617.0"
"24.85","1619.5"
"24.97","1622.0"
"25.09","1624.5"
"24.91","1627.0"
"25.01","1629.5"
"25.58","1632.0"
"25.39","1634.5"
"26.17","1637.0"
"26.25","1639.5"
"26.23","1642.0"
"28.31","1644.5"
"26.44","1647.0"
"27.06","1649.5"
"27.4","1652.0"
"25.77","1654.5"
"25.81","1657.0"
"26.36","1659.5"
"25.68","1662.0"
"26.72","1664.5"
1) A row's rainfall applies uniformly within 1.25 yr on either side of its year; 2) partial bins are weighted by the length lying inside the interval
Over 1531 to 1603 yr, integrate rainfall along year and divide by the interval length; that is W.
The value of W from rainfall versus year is 23.4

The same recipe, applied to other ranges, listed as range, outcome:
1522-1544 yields 23.8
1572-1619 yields 26.1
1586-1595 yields 26.3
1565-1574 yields 25.2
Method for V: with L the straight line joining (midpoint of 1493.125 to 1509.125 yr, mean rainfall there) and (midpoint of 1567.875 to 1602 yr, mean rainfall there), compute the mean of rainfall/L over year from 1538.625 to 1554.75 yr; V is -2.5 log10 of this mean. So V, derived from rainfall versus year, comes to 0.337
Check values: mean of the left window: 23.9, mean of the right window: 26.2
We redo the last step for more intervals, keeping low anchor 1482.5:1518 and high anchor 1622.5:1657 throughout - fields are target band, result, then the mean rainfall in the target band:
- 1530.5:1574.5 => 0.17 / 21.4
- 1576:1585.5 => -0.05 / 26.5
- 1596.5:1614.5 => -0.02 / 26.2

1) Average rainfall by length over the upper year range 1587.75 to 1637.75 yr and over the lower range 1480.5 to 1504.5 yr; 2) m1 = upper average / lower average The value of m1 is 1.08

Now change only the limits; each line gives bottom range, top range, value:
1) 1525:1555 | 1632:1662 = 1.25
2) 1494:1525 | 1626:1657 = 1.04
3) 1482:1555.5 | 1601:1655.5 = 1.11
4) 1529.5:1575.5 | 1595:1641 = 1.19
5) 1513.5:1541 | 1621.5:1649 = 1.03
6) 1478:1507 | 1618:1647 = 1.08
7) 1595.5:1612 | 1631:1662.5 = 1.00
